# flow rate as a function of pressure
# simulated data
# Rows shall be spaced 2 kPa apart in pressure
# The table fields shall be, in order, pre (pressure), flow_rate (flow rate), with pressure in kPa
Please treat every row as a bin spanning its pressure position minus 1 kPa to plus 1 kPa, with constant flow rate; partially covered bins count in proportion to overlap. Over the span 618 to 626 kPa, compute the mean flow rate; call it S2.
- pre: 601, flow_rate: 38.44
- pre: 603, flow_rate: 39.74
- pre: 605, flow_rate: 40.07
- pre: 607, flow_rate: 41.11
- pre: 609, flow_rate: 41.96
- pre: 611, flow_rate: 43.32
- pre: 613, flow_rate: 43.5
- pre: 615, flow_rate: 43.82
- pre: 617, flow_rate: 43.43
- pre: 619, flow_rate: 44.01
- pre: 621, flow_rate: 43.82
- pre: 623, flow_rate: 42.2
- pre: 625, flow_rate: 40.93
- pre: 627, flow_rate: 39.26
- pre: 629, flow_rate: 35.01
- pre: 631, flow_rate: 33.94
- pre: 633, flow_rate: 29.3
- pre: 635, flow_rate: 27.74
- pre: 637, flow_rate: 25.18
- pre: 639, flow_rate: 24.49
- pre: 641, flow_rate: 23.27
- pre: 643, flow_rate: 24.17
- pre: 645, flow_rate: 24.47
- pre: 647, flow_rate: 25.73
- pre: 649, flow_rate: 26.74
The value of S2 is 42.7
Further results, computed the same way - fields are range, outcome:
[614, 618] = 43.6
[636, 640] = 24.8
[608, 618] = 43.2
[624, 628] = 40.1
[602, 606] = 39.9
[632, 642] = 26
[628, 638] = 30.2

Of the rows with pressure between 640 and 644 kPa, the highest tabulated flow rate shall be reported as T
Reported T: 24.17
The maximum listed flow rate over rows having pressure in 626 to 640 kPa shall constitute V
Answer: 39.26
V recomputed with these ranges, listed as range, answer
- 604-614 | 43.5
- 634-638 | 27.74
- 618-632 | 44.01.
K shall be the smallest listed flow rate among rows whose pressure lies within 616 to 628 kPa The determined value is 39.26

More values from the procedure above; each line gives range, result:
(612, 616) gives 43.5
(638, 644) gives 23.27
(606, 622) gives 41.11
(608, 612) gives 41.96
